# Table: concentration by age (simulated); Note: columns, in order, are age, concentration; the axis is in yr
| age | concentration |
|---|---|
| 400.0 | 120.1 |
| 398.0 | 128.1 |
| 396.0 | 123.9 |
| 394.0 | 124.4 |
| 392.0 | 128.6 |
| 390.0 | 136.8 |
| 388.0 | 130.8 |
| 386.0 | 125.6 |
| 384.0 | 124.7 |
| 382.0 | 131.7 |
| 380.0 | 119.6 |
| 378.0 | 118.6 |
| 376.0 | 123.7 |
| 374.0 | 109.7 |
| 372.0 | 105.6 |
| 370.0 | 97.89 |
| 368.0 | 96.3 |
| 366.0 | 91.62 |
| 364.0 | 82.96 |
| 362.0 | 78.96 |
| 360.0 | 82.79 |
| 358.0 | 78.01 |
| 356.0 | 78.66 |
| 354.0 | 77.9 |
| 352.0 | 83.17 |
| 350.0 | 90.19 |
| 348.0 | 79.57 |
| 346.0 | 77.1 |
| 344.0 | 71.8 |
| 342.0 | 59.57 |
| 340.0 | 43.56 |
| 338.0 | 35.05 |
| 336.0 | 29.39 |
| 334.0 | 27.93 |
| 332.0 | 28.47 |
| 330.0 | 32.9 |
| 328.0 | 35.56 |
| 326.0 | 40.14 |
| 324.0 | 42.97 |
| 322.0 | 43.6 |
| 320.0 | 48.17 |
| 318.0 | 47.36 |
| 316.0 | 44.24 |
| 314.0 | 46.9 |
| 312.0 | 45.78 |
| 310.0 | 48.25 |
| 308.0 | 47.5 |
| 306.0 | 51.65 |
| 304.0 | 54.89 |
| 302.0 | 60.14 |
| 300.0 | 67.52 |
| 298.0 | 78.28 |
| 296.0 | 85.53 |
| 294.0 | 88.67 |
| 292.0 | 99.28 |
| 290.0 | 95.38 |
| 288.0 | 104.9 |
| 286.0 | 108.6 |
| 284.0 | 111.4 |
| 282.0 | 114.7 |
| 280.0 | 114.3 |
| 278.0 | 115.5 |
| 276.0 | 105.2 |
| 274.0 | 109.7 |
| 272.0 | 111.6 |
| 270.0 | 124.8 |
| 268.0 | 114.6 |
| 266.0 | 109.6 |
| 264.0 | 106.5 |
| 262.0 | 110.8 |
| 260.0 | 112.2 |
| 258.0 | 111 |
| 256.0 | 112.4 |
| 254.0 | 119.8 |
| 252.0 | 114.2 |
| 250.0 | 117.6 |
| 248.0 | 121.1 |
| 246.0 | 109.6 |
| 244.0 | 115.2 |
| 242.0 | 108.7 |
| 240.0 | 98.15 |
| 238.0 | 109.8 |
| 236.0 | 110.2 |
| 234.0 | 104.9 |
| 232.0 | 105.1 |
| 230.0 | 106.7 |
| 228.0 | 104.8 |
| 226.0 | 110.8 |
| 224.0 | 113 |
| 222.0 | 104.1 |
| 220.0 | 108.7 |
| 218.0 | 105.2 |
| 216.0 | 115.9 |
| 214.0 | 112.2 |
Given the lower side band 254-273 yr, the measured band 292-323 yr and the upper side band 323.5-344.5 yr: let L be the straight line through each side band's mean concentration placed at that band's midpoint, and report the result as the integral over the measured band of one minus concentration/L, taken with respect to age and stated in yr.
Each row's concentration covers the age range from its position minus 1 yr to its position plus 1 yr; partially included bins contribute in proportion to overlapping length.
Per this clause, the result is 4.4 yr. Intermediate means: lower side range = 113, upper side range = 39.9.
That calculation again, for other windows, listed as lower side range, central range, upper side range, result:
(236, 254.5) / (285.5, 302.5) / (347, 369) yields 2.1 yr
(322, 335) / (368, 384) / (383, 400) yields -1.5 yr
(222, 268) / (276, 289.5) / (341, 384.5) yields -0.7 yr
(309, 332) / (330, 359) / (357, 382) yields 5.0 yr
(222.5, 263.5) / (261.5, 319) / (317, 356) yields -2.3 yr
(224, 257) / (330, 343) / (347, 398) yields 8.5 yr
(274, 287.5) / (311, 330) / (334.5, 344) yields 6.5 yr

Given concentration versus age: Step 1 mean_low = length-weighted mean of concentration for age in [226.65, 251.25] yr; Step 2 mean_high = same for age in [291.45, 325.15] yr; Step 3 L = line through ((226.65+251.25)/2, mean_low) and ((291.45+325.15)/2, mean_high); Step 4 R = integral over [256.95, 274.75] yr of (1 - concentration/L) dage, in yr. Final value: -4.58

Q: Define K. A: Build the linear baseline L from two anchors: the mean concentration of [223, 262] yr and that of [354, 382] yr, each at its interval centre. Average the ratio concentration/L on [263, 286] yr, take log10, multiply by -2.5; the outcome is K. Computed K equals -0.048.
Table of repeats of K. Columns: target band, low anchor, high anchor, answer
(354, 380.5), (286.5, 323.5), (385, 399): 0.15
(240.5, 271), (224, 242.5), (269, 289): -0.04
